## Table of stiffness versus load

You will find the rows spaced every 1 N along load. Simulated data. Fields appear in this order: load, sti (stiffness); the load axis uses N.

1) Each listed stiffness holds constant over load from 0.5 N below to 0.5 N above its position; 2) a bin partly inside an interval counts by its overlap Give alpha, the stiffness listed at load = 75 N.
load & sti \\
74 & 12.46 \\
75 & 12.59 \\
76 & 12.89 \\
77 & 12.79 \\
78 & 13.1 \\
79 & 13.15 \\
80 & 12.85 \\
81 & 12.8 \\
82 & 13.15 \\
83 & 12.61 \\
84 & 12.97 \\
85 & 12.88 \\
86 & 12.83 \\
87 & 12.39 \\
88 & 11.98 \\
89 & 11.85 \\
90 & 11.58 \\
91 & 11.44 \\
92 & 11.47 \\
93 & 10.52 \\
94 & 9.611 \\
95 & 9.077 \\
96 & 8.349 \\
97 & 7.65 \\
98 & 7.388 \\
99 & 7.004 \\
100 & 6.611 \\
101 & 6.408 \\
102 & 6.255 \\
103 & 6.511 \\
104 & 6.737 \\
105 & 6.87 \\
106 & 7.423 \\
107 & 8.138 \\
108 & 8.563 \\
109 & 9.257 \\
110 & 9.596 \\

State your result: 12.59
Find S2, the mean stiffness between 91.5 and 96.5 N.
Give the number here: 9.81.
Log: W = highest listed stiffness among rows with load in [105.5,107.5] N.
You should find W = 8.138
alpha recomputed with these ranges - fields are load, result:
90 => 11.58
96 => 8.349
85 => 12.88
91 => 11.44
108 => 8.563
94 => 9.611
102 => 6.255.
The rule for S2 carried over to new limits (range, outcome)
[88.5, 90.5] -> 11.7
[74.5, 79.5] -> 12.9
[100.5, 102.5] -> 6.33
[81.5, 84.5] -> 12.9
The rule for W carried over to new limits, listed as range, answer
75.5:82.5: 13.15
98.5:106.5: 7.423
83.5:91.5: 12.97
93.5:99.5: 9.611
